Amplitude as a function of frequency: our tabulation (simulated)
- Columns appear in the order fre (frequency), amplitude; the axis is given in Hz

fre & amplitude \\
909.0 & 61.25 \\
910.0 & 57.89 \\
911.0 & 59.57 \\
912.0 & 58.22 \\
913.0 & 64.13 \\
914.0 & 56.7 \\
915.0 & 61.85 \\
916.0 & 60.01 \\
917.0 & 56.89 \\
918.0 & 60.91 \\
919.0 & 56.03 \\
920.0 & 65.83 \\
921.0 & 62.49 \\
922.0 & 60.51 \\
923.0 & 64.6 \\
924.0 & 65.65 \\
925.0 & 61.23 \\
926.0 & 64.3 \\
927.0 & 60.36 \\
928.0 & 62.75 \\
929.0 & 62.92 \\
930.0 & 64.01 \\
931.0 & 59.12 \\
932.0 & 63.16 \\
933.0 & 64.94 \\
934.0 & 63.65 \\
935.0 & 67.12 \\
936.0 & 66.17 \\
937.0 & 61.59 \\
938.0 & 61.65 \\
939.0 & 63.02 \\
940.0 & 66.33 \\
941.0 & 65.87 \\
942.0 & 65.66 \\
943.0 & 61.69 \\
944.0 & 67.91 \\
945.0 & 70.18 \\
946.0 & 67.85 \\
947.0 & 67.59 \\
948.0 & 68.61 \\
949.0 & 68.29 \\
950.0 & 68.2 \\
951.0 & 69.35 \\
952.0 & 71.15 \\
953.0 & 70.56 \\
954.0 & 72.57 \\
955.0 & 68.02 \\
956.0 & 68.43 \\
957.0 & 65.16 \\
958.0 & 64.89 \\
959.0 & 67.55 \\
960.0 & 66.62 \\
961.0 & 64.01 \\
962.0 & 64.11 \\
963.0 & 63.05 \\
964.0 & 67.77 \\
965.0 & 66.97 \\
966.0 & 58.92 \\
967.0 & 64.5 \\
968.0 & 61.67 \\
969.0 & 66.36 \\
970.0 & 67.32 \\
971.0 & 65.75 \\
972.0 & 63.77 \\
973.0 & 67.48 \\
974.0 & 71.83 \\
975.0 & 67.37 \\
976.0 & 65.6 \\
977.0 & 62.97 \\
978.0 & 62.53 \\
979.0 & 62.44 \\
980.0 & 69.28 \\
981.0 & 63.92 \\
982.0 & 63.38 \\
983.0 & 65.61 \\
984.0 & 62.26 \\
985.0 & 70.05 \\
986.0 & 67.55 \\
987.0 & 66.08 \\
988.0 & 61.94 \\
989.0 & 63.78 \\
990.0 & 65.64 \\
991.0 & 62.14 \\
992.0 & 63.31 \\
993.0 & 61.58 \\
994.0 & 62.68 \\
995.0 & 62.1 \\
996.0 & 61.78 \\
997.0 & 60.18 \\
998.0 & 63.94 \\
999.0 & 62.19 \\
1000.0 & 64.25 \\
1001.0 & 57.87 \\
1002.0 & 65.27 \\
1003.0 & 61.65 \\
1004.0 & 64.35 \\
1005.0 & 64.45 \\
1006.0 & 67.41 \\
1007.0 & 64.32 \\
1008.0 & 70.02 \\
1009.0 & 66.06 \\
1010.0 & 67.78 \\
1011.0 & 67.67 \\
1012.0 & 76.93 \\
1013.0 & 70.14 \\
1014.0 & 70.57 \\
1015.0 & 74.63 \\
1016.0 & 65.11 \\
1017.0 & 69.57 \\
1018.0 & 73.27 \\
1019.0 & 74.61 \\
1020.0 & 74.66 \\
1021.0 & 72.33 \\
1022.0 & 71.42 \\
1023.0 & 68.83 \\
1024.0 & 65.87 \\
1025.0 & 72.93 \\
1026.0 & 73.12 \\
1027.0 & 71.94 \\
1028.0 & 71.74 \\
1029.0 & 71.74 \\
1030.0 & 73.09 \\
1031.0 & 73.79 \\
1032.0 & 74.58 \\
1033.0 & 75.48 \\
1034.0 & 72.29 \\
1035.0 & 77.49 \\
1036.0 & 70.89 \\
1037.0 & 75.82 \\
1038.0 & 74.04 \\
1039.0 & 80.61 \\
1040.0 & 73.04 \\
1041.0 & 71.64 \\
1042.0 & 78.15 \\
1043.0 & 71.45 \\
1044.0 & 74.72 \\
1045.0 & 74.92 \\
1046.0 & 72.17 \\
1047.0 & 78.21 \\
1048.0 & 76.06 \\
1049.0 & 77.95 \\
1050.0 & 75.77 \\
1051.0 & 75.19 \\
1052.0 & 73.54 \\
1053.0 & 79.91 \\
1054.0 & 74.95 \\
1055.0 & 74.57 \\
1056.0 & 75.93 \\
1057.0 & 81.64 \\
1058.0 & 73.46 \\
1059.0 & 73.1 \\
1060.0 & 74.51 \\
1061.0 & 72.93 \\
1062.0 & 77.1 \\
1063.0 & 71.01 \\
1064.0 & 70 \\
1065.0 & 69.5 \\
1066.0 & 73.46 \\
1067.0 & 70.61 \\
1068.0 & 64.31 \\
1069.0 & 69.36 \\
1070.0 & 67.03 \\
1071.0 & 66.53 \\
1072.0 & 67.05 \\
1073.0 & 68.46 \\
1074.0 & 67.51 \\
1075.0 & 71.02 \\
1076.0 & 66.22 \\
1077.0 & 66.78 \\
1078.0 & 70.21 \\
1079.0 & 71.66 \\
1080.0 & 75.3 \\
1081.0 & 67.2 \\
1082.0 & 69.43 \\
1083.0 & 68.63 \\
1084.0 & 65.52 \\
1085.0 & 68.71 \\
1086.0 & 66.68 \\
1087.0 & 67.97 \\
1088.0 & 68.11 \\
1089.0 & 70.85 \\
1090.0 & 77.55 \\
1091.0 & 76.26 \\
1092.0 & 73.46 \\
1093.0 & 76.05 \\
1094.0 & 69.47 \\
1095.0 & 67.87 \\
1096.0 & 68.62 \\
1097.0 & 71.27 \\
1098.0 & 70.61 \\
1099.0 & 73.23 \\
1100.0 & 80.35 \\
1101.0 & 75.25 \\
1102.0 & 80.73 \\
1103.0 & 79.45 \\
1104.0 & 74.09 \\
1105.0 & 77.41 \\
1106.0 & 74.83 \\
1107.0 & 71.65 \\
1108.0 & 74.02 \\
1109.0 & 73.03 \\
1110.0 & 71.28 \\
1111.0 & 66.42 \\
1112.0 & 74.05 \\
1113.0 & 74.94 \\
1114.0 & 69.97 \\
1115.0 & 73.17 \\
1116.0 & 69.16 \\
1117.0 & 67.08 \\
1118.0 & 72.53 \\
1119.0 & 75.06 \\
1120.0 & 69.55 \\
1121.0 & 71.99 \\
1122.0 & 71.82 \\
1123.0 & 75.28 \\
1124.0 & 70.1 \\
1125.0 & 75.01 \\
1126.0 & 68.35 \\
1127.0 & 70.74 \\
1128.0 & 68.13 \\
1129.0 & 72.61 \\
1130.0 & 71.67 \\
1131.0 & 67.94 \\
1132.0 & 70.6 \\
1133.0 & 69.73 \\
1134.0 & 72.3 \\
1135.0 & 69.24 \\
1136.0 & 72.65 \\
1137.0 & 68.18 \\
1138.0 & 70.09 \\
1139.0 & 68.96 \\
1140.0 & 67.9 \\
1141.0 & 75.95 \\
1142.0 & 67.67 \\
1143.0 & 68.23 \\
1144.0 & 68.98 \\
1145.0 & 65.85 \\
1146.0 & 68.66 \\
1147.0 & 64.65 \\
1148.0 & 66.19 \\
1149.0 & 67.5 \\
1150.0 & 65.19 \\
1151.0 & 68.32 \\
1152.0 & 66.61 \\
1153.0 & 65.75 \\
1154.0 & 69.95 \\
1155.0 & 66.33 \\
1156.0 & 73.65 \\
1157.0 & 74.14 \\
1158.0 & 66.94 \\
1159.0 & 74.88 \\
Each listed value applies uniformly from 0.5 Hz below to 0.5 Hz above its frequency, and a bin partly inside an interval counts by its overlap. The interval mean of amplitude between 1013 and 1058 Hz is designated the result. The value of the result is 73.8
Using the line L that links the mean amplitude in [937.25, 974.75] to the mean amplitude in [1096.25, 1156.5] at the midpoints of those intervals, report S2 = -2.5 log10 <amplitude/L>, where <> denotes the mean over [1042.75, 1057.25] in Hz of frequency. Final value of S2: -0.10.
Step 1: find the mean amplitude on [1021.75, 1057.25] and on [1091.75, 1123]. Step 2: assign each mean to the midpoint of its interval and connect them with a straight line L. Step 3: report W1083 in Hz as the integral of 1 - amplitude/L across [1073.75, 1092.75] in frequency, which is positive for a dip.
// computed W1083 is 0.86 Hz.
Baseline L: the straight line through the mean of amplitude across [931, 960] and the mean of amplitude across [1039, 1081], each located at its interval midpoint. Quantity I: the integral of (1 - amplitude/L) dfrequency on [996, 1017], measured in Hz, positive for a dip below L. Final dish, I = 1.1 Hz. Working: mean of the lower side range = 66.6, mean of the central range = 66.2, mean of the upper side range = 72.6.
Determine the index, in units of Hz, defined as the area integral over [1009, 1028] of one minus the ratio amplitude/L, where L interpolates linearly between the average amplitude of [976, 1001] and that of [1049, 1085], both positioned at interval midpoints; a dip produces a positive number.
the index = -1.2 Hz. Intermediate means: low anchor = 63.7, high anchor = 71.5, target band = 71.1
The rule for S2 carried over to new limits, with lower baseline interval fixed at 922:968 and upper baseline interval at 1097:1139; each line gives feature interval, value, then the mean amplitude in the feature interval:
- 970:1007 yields 0.05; 64.3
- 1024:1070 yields -0.07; 73.8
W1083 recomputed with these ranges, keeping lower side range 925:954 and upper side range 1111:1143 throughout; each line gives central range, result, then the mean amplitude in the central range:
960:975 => 0.2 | 65.4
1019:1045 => -2.0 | 73.3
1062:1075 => 0.0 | 69.1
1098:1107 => -0.8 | 76.3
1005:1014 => -0.1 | 68.6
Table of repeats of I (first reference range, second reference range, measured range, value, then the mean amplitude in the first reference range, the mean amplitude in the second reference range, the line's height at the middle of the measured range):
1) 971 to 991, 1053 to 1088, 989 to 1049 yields -1.9 Hz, 65.4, 70.6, 67.6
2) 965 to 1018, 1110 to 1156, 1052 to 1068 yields -1.5 Hz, 65.4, 69.9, 67.6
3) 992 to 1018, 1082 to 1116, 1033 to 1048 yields -1.4 Hz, 65.8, 72.4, 68.3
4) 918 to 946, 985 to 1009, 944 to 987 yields -1.8 Hz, 63.7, 63.9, 63.8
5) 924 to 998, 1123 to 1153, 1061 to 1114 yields -2.5 Hz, 65.1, 69.3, 68.1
